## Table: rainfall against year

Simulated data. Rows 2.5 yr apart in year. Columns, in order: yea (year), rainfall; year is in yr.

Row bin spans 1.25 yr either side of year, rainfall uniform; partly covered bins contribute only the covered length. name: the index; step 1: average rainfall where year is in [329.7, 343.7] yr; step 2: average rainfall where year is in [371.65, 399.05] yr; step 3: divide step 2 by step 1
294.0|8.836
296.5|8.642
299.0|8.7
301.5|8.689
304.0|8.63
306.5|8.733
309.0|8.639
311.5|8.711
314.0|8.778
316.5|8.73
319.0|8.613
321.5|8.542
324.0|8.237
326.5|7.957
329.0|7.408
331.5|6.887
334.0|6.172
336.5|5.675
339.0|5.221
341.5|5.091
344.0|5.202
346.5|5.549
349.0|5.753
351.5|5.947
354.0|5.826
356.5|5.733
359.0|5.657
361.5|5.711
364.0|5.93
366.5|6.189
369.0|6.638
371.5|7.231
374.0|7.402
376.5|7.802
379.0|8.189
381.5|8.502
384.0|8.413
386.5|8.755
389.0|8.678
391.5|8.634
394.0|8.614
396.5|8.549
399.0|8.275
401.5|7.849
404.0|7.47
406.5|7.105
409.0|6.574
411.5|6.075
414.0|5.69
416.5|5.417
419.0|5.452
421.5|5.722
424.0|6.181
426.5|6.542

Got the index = 1.4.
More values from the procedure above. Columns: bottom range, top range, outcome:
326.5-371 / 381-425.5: 1.22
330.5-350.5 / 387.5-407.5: 1.44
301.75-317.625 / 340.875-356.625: 0.64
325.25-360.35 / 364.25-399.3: 1.32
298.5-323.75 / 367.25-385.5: 0.89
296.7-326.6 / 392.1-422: 0.81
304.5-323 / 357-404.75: 0.87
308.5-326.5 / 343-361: 0.66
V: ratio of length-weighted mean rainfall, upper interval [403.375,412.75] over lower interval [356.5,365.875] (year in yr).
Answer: 1.2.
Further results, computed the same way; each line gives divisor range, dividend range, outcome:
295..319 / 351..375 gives 0.72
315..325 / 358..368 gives 0.69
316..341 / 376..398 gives 1.17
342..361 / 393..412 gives 1.35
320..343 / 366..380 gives 1.07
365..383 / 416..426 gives 0.78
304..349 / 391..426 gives 0.95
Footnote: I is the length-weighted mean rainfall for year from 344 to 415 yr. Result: 7.07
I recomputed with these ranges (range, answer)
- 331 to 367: 5.74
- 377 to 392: 8.49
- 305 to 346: 7.39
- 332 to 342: 5.67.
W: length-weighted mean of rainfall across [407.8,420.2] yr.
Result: 5.84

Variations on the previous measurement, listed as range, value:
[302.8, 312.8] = 8.68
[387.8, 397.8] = 8.62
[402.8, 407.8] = 7.28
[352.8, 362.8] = 5.73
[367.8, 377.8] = 7.28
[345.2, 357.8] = 5.76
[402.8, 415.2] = 6.58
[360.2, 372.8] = 6.34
